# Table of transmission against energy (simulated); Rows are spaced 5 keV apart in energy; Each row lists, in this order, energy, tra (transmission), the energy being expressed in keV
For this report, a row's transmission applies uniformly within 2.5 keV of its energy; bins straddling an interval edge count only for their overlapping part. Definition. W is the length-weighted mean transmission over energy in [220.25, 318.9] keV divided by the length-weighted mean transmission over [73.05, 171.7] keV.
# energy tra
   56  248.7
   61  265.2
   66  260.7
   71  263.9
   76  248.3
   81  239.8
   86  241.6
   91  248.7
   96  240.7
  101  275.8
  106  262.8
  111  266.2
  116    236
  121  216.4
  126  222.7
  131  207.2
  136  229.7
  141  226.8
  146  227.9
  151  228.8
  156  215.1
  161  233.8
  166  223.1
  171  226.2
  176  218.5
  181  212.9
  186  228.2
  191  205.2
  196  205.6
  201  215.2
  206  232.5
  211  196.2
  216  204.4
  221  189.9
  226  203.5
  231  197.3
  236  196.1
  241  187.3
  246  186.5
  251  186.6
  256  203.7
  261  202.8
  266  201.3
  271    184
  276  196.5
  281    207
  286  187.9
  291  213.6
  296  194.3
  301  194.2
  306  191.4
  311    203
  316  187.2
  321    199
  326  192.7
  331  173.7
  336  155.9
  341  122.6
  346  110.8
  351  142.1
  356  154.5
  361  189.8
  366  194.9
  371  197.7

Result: 0.83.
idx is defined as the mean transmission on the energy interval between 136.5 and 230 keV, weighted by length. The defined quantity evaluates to 216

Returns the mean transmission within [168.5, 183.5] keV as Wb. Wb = 219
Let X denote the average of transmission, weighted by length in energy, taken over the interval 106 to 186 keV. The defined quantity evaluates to 227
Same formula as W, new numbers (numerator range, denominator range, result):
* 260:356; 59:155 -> 0.75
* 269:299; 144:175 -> 0.88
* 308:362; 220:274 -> 0.85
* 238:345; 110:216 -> 0.85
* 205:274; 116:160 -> 0.88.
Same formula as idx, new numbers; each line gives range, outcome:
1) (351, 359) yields 153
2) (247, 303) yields 197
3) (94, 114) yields 261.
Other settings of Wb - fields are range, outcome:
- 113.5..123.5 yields 226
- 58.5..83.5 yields 256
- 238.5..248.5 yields 187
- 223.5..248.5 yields 194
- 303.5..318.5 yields 194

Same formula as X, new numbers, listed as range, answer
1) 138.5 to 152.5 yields 228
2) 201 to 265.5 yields 200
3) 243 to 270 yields 195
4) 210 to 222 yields 198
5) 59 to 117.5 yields 254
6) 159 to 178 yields 225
